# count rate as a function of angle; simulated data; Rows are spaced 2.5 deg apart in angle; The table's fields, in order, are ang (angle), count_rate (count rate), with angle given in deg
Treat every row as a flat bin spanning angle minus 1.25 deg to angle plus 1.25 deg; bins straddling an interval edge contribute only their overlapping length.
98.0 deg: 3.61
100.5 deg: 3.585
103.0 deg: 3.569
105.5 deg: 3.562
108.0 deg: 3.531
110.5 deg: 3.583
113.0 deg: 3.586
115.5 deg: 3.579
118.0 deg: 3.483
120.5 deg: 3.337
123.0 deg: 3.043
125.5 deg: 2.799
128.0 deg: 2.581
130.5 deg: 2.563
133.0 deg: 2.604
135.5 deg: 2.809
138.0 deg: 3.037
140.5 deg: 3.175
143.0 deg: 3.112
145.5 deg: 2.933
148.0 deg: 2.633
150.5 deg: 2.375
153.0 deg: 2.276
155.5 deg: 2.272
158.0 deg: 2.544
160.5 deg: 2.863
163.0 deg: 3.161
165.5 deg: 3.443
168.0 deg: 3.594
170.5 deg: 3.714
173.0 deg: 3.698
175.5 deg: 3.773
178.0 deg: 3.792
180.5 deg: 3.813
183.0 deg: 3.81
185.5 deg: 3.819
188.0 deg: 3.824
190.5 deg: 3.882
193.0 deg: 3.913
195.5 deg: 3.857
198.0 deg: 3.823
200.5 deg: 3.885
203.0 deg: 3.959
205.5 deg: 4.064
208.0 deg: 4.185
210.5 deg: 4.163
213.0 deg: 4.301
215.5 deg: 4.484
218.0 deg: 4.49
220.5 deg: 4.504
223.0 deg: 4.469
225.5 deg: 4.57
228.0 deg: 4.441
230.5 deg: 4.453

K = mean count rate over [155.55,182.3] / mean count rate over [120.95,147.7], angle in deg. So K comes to 1.18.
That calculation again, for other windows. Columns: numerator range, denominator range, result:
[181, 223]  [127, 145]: 1.43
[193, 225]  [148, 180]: 1.34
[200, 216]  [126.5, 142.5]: 1.48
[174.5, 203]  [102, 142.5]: 1.21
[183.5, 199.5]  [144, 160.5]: 1.52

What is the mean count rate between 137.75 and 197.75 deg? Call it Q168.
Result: 3.32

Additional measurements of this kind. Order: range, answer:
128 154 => 2.75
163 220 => 3.91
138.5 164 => 2.74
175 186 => 3.8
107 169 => 2.99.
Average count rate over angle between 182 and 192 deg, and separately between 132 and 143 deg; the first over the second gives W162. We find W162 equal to 1.31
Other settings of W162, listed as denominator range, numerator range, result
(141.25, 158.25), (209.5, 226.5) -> 1.70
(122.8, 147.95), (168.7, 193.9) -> 1.33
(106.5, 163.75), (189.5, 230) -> 1.42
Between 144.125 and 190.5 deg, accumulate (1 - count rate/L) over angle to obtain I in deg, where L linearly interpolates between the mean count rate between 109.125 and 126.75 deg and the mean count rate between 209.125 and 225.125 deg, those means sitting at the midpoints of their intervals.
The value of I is 7.6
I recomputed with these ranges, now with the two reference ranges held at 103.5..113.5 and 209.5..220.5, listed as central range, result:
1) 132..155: 6.43 deg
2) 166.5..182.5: 1.34 deg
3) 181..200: 1.57 deg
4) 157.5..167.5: 2.26 deg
